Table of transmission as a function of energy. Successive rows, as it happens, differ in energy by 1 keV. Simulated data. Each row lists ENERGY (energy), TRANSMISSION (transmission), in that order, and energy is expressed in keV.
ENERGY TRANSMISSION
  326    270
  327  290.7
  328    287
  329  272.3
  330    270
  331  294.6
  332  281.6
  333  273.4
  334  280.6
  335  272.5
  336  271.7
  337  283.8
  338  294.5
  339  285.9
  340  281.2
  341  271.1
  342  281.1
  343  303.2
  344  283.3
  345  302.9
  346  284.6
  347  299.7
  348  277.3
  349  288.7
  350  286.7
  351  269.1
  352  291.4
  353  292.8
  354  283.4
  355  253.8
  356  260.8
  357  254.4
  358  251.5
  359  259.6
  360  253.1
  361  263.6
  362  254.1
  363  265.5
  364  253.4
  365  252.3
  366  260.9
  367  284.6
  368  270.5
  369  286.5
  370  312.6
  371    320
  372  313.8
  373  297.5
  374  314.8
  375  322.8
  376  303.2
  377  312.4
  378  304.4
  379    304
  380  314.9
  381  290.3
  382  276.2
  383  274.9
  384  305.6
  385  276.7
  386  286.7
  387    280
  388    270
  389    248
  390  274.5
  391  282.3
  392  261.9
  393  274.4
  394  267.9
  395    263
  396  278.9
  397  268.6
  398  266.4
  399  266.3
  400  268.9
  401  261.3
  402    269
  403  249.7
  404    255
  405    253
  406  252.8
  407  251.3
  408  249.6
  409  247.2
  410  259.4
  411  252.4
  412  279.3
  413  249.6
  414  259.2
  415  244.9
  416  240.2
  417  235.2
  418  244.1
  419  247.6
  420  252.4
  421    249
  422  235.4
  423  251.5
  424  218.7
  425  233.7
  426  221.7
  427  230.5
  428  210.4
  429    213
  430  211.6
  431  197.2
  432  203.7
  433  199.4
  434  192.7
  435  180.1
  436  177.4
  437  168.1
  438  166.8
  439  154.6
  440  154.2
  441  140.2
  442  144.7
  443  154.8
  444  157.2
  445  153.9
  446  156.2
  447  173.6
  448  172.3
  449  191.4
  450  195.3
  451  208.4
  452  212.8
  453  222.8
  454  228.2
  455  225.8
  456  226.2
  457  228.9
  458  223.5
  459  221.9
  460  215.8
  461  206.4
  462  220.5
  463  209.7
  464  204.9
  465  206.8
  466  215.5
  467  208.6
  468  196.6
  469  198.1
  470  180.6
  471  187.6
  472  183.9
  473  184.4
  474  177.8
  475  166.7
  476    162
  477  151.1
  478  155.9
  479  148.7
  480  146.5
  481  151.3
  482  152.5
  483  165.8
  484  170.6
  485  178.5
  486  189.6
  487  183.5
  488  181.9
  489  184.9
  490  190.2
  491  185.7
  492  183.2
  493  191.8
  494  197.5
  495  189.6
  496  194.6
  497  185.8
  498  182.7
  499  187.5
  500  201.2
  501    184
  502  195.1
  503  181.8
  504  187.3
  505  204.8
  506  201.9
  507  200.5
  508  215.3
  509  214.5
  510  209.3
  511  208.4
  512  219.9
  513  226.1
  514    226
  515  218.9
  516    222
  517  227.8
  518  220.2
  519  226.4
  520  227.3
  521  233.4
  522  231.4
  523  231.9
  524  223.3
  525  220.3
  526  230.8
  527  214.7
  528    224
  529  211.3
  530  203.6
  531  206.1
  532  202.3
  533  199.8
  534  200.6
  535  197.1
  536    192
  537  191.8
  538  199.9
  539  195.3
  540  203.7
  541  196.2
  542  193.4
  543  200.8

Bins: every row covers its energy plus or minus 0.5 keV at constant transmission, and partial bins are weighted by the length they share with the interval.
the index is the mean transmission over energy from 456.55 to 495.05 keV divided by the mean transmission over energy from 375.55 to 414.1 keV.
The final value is 0.7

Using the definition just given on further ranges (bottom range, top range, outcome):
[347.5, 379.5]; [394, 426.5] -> 0.90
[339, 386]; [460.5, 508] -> 0.65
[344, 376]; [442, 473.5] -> 0.71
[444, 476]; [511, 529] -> 1.13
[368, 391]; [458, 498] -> 0.63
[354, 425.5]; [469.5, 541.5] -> 0.73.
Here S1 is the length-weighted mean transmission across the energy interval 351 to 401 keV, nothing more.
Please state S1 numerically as 279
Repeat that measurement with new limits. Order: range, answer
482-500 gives 184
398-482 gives 209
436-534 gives 195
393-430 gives 250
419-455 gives 196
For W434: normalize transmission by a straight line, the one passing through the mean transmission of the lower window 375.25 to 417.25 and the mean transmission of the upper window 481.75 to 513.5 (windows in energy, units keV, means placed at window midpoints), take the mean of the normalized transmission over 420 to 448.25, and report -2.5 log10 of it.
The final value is 0.255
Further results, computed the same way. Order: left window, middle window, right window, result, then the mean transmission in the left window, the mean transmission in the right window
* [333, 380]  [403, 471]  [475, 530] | 0.113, 283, 197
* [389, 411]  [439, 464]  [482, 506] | 0.141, 262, 186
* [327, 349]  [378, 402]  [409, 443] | -0.141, 284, 215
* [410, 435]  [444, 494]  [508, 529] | 0.199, 232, 222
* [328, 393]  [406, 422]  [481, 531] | 0.010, 282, 202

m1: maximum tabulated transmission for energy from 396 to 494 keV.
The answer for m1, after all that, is 279.3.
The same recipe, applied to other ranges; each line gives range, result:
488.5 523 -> 233.4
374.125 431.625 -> 322.8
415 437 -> 252.4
